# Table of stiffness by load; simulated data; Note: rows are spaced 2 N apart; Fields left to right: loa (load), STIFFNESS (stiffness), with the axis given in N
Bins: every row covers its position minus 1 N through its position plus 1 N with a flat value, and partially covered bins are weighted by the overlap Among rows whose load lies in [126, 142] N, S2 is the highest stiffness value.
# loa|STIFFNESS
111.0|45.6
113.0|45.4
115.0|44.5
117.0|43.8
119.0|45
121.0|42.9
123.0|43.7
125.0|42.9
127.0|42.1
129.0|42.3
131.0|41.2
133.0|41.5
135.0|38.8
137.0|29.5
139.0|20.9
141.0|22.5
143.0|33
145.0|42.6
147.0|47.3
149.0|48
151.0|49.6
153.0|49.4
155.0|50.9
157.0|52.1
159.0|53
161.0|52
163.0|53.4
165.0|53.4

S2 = 42.3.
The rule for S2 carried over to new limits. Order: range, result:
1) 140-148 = 47.3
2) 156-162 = 53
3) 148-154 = 49.6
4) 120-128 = 43.7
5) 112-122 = 45.4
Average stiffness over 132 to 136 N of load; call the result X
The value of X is 40.1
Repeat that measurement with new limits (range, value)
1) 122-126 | 43.3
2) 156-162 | 52.4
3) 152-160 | 51.4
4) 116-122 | 43.9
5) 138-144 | 25.5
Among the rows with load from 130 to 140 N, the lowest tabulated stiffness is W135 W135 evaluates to 20.9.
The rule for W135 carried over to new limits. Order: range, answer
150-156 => 49.4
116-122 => 42.9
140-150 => 22.5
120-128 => 42.1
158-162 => 52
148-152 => 48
